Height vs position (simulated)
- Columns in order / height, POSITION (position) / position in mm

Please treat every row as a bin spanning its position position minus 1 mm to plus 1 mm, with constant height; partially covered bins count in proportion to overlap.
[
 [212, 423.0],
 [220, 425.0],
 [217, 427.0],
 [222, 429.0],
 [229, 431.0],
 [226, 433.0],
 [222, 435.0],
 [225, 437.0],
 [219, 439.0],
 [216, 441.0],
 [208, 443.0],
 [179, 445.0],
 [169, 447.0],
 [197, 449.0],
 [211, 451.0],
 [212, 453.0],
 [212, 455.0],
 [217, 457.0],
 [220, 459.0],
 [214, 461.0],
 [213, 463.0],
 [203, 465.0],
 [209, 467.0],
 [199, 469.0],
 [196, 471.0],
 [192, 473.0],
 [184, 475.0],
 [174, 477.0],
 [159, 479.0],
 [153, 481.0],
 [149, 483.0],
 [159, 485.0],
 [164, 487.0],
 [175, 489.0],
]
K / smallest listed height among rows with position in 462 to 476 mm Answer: 184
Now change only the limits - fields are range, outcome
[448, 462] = 197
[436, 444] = 208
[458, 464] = 213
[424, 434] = 217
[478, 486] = 149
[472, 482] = 153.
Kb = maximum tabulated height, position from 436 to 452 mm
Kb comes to 225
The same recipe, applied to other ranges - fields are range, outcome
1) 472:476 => 192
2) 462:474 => 213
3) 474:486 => 184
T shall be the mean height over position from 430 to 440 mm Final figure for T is 224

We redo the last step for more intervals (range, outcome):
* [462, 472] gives 204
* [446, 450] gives 183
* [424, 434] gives 223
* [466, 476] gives 196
